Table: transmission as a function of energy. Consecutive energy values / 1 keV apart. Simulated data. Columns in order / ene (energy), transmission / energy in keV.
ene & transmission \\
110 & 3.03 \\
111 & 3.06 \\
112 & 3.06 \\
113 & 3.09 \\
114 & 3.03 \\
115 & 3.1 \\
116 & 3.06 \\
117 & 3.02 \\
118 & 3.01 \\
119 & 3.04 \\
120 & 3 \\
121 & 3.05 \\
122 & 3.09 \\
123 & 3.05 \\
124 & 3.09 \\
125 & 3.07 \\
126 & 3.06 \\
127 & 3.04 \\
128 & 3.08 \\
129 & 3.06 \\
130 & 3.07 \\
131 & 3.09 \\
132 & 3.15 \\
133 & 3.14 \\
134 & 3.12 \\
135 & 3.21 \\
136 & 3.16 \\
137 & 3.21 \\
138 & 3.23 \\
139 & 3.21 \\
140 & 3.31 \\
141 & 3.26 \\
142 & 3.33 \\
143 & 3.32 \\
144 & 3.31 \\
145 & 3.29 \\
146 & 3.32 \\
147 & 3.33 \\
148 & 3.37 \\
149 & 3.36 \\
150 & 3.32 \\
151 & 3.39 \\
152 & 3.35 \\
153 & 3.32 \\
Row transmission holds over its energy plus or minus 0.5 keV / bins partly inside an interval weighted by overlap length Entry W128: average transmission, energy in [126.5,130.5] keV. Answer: 3.06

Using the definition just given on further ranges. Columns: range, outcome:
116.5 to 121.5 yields 3.02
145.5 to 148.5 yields 3.34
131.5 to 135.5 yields 3.16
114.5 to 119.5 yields 3.05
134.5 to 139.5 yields 3.2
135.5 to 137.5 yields 3.19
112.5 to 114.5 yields 3.06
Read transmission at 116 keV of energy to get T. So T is 3.06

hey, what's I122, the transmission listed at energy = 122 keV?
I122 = 3.09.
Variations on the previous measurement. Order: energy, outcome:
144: 3.31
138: 3.23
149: 3.36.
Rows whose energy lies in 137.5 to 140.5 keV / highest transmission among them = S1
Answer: 3.31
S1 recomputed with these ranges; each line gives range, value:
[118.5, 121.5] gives 3.05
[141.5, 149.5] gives 3.37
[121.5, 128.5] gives 3.09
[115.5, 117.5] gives 3.06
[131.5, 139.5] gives 3.23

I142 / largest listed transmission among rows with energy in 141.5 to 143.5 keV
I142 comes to 3.33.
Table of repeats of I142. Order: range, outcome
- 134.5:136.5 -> 3.21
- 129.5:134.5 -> 3.15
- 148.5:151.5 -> 3.39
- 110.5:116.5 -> 3.1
